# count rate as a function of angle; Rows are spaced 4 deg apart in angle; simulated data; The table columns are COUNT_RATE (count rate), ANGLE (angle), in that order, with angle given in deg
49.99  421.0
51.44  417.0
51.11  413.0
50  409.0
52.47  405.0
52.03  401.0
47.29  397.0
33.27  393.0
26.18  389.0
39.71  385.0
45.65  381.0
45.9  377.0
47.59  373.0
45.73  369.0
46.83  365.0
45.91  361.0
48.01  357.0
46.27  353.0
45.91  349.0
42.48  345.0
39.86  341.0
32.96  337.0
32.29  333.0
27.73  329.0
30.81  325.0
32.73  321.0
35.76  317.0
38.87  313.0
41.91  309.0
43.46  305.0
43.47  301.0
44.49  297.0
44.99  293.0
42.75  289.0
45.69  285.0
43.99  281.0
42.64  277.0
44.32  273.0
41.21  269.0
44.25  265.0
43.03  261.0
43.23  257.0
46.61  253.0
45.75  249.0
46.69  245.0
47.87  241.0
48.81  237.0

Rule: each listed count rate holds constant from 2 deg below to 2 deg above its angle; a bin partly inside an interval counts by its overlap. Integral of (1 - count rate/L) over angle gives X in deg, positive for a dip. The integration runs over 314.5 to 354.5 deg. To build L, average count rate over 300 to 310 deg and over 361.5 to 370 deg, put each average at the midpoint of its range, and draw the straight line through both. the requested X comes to 7.23 deg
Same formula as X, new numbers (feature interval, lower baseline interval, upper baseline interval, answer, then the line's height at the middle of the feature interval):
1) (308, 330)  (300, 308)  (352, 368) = 4.7 deg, 44.2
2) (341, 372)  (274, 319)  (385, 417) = -1.2 deg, 43.8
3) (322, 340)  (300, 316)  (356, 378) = 4.9 deg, 43.5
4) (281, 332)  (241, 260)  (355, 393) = 5.8 deg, 44.4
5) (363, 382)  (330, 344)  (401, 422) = -1.6 deg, 42.7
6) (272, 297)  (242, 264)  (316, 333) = -3.2 deg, 39.2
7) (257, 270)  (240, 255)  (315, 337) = 0.2 deg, 43.7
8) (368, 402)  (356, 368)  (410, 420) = 4.4 deg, 48.6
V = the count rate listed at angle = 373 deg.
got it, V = 47.59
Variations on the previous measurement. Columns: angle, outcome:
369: 45.73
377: 45.9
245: 46.69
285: 45.69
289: 42.75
